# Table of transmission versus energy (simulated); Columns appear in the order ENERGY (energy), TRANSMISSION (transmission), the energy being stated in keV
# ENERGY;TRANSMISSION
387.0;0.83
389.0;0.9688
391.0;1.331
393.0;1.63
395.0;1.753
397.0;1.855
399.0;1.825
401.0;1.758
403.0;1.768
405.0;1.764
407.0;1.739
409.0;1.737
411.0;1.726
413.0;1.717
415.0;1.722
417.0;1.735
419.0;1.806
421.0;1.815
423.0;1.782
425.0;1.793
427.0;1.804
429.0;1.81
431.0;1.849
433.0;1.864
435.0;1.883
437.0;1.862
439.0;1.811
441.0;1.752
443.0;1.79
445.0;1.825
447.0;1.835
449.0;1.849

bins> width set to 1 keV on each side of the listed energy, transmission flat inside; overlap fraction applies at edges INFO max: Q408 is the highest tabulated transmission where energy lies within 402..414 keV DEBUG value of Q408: 1.768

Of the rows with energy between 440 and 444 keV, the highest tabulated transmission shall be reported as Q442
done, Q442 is 1.79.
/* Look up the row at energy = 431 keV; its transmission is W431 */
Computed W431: 1.849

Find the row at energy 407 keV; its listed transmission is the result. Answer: 1.739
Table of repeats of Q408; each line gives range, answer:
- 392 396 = 1.753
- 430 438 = 1.883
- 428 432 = 1.849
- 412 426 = 1.815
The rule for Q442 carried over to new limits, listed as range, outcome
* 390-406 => 1.855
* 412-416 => 1.722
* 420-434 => 1.864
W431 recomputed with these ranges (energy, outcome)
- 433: 1.864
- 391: 1.331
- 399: 1.825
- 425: 1.793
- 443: 1.79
